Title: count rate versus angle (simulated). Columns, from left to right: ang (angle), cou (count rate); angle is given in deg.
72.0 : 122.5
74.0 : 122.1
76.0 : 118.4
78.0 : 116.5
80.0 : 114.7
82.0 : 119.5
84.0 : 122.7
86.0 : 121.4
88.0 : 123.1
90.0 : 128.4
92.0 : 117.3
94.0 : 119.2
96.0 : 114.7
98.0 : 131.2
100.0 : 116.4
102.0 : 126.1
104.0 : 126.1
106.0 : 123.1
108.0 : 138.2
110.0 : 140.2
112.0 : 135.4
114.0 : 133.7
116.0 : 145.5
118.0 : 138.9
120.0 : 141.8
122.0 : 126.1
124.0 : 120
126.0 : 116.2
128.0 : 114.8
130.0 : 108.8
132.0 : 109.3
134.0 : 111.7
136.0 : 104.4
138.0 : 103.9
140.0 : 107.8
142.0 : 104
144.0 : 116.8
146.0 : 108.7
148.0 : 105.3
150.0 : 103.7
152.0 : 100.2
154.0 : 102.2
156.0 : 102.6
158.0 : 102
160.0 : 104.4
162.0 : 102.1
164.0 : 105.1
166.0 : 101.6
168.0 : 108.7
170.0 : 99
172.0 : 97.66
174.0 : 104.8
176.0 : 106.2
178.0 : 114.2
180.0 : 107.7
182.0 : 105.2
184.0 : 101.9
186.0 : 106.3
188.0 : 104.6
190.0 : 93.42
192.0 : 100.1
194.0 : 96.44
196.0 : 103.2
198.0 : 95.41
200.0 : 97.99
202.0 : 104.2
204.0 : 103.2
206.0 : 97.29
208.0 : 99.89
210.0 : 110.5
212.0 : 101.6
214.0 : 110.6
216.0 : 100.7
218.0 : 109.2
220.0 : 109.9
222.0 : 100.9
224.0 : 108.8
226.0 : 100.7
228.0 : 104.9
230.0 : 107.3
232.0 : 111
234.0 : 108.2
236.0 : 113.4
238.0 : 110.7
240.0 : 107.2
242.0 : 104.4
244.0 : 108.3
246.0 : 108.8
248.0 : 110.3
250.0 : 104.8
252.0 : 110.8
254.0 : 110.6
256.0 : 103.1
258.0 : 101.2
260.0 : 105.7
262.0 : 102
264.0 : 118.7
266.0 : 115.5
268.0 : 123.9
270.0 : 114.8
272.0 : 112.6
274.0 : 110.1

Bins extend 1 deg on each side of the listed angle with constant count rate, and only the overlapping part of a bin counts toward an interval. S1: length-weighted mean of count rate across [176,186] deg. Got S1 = 107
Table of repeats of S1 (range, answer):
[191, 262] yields 105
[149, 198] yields 103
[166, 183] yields 105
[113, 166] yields 113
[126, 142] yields 109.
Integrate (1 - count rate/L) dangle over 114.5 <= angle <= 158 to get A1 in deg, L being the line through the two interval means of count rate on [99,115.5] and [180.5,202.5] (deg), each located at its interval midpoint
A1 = 2.4 deg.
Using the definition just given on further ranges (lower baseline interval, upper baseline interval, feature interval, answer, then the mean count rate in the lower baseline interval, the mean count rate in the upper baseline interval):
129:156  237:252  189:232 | 1.9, 107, 108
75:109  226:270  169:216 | 4.6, 122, 109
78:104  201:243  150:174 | 2.2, 121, 106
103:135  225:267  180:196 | 2.1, 127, 108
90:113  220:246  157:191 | 3.5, 126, 107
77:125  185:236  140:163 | 2.2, 127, 104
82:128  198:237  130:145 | 1.5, 127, 105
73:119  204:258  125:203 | 7.7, 126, 107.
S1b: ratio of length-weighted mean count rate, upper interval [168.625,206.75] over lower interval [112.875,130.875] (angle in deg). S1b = 0.80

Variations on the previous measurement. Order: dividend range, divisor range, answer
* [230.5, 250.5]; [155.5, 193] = 1.05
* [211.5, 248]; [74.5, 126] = 0.85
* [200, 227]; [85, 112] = 0.83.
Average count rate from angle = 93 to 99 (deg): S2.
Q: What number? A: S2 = 122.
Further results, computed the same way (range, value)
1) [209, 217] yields 106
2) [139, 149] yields 109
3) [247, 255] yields 109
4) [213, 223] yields 106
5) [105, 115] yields 134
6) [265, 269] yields 120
